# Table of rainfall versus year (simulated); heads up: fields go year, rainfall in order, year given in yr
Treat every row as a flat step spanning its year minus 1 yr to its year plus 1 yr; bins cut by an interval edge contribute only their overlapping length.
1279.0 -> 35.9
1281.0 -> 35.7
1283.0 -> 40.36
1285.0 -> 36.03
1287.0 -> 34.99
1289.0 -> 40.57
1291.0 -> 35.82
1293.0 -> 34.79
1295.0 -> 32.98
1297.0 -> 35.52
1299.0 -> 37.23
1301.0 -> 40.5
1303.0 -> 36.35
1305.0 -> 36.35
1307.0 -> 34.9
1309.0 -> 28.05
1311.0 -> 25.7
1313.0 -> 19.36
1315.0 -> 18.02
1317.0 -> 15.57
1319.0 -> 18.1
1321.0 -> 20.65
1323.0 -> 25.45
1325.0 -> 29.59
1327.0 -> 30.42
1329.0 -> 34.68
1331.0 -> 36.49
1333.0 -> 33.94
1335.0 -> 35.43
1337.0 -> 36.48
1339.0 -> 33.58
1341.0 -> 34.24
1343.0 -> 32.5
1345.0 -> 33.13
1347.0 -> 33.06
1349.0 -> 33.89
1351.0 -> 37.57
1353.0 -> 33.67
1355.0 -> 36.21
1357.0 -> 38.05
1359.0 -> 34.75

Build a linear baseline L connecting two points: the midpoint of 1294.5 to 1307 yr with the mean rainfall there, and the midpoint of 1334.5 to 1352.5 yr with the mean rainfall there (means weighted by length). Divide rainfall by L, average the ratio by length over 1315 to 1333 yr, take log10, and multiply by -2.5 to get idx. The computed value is 0.32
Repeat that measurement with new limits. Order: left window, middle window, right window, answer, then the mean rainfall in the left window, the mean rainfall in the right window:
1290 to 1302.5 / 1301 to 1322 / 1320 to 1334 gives 0.27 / 36.1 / 30.2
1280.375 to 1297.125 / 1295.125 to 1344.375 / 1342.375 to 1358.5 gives 0.17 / 36.4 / 34.8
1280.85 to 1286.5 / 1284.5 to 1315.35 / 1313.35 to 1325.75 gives -0.11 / 37.4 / 21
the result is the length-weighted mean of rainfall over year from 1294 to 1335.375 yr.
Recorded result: 29.7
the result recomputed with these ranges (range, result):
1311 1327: 21.9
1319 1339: 30.9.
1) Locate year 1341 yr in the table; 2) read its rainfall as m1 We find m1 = 34.24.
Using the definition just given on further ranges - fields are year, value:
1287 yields 34.99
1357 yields 38.05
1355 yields 36.21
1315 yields 18.02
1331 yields 36.49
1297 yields 35.52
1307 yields 34.9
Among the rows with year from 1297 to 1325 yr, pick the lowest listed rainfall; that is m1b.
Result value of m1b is 15.57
